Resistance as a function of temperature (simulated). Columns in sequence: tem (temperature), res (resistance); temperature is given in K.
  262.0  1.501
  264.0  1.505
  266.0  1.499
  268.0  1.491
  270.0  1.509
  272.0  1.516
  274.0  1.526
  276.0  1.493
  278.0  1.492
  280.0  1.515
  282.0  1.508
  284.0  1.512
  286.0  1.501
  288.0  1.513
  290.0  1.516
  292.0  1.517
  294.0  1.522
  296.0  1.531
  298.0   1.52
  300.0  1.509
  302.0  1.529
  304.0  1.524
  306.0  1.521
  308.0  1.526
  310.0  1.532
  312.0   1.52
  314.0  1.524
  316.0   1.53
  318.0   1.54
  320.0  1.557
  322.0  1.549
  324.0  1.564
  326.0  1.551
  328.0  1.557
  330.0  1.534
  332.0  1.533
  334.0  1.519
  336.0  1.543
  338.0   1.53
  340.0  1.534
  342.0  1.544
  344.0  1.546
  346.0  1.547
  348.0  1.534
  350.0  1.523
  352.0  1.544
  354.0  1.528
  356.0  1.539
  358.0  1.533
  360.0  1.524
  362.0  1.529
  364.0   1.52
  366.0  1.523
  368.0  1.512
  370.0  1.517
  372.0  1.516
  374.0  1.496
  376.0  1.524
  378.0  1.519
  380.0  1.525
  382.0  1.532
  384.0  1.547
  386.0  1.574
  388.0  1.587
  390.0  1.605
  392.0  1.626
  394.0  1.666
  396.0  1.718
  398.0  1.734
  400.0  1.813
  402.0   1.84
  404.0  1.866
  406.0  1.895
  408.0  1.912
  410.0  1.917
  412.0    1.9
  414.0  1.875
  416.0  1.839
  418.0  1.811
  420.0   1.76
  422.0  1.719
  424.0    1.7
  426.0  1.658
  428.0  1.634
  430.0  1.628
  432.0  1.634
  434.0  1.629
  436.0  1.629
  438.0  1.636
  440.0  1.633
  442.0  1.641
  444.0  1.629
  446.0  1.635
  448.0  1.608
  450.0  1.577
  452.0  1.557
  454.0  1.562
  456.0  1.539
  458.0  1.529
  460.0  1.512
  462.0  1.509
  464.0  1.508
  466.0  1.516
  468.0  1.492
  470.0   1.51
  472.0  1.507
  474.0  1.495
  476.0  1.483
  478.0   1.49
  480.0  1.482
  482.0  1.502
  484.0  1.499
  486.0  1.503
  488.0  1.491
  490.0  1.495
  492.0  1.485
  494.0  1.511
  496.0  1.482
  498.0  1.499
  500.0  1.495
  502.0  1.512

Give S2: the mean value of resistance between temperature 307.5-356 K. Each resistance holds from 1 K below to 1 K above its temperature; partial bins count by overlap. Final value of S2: 1.54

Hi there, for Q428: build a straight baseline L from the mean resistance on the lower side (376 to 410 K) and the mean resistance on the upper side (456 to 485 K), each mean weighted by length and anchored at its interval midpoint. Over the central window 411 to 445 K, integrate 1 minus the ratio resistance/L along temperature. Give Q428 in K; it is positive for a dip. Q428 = -2.1 K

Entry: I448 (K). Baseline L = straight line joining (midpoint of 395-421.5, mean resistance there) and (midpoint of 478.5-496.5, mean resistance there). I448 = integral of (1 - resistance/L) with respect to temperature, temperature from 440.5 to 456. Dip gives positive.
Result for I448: 0.61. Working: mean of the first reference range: 1.83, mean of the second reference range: 1.49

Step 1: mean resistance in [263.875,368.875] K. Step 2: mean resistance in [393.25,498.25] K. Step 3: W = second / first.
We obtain 1.07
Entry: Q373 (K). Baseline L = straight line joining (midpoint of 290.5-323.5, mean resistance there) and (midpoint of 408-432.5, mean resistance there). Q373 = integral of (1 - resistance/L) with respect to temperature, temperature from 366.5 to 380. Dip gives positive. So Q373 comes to 1.2 K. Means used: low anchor 1.53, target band 1.52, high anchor 1.77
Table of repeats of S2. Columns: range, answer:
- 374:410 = 1.68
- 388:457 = 1.7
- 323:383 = 1.53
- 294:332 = 1.53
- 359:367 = 1.52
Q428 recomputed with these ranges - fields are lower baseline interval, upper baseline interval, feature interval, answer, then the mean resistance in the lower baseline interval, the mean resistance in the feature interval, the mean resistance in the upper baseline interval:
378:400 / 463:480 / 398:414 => -2.78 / 1.62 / 1.87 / 1.5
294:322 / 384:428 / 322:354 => 1.15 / 1.53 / 1.54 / 1.75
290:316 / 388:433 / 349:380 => 2.50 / 1.52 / 1.52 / 1.76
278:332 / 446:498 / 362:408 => -3.12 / 1.53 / 1.63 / 1.52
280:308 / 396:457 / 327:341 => 0.36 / 1.52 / 1.54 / 1.71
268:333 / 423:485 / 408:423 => -2.71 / 1.52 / 1.84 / 1.57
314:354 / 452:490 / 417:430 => -1.61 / 1.54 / 1.71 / 1.51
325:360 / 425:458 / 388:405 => -1.58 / 1.54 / 1.72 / 1.61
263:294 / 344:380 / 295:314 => -0.13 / 1.51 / 1.52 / 1.53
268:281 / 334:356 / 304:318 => -0.04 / 1.51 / 1.53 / 1.54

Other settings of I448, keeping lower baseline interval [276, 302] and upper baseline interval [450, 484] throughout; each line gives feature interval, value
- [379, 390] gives -0.3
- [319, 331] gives -0.3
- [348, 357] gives -0.1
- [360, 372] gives -0.1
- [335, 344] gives -0.2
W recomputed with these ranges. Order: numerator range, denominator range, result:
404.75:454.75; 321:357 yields 1.11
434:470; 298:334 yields 1.02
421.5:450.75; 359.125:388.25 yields 1.07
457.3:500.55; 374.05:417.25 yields 0.88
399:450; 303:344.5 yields 1.13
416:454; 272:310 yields 1.09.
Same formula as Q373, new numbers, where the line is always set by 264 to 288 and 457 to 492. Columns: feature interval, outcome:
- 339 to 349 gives -0.2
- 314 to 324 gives -0.3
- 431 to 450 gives -1.6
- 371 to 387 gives -0.3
